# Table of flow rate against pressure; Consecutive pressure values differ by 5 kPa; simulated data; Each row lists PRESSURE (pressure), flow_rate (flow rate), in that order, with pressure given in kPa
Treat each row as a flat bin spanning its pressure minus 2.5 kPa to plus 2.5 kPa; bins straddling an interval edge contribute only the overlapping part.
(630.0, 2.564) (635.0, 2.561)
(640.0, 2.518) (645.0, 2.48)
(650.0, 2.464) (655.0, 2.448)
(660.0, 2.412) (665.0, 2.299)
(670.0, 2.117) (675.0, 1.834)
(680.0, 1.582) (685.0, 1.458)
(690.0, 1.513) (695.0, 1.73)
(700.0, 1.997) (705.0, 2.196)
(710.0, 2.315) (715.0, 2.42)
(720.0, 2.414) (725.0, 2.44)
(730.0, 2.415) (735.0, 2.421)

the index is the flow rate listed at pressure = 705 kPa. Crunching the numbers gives 2.196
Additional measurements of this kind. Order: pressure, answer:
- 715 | 2.42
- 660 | 2.412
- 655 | 2.448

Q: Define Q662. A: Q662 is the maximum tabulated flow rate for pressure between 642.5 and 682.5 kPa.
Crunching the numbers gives 2.48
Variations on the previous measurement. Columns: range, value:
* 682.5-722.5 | 2.42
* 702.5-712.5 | 2.315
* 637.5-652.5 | 2.518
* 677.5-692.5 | 1.582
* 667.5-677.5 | 2.117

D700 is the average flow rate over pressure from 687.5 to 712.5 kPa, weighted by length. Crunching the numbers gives 1.95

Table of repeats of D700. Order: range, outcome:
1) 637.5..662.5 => 2.46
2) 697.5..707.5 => 2.1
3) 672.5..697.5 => 1.62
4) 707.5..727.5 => 2.4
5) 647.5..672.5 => 2.35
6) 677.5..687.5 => 1.52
